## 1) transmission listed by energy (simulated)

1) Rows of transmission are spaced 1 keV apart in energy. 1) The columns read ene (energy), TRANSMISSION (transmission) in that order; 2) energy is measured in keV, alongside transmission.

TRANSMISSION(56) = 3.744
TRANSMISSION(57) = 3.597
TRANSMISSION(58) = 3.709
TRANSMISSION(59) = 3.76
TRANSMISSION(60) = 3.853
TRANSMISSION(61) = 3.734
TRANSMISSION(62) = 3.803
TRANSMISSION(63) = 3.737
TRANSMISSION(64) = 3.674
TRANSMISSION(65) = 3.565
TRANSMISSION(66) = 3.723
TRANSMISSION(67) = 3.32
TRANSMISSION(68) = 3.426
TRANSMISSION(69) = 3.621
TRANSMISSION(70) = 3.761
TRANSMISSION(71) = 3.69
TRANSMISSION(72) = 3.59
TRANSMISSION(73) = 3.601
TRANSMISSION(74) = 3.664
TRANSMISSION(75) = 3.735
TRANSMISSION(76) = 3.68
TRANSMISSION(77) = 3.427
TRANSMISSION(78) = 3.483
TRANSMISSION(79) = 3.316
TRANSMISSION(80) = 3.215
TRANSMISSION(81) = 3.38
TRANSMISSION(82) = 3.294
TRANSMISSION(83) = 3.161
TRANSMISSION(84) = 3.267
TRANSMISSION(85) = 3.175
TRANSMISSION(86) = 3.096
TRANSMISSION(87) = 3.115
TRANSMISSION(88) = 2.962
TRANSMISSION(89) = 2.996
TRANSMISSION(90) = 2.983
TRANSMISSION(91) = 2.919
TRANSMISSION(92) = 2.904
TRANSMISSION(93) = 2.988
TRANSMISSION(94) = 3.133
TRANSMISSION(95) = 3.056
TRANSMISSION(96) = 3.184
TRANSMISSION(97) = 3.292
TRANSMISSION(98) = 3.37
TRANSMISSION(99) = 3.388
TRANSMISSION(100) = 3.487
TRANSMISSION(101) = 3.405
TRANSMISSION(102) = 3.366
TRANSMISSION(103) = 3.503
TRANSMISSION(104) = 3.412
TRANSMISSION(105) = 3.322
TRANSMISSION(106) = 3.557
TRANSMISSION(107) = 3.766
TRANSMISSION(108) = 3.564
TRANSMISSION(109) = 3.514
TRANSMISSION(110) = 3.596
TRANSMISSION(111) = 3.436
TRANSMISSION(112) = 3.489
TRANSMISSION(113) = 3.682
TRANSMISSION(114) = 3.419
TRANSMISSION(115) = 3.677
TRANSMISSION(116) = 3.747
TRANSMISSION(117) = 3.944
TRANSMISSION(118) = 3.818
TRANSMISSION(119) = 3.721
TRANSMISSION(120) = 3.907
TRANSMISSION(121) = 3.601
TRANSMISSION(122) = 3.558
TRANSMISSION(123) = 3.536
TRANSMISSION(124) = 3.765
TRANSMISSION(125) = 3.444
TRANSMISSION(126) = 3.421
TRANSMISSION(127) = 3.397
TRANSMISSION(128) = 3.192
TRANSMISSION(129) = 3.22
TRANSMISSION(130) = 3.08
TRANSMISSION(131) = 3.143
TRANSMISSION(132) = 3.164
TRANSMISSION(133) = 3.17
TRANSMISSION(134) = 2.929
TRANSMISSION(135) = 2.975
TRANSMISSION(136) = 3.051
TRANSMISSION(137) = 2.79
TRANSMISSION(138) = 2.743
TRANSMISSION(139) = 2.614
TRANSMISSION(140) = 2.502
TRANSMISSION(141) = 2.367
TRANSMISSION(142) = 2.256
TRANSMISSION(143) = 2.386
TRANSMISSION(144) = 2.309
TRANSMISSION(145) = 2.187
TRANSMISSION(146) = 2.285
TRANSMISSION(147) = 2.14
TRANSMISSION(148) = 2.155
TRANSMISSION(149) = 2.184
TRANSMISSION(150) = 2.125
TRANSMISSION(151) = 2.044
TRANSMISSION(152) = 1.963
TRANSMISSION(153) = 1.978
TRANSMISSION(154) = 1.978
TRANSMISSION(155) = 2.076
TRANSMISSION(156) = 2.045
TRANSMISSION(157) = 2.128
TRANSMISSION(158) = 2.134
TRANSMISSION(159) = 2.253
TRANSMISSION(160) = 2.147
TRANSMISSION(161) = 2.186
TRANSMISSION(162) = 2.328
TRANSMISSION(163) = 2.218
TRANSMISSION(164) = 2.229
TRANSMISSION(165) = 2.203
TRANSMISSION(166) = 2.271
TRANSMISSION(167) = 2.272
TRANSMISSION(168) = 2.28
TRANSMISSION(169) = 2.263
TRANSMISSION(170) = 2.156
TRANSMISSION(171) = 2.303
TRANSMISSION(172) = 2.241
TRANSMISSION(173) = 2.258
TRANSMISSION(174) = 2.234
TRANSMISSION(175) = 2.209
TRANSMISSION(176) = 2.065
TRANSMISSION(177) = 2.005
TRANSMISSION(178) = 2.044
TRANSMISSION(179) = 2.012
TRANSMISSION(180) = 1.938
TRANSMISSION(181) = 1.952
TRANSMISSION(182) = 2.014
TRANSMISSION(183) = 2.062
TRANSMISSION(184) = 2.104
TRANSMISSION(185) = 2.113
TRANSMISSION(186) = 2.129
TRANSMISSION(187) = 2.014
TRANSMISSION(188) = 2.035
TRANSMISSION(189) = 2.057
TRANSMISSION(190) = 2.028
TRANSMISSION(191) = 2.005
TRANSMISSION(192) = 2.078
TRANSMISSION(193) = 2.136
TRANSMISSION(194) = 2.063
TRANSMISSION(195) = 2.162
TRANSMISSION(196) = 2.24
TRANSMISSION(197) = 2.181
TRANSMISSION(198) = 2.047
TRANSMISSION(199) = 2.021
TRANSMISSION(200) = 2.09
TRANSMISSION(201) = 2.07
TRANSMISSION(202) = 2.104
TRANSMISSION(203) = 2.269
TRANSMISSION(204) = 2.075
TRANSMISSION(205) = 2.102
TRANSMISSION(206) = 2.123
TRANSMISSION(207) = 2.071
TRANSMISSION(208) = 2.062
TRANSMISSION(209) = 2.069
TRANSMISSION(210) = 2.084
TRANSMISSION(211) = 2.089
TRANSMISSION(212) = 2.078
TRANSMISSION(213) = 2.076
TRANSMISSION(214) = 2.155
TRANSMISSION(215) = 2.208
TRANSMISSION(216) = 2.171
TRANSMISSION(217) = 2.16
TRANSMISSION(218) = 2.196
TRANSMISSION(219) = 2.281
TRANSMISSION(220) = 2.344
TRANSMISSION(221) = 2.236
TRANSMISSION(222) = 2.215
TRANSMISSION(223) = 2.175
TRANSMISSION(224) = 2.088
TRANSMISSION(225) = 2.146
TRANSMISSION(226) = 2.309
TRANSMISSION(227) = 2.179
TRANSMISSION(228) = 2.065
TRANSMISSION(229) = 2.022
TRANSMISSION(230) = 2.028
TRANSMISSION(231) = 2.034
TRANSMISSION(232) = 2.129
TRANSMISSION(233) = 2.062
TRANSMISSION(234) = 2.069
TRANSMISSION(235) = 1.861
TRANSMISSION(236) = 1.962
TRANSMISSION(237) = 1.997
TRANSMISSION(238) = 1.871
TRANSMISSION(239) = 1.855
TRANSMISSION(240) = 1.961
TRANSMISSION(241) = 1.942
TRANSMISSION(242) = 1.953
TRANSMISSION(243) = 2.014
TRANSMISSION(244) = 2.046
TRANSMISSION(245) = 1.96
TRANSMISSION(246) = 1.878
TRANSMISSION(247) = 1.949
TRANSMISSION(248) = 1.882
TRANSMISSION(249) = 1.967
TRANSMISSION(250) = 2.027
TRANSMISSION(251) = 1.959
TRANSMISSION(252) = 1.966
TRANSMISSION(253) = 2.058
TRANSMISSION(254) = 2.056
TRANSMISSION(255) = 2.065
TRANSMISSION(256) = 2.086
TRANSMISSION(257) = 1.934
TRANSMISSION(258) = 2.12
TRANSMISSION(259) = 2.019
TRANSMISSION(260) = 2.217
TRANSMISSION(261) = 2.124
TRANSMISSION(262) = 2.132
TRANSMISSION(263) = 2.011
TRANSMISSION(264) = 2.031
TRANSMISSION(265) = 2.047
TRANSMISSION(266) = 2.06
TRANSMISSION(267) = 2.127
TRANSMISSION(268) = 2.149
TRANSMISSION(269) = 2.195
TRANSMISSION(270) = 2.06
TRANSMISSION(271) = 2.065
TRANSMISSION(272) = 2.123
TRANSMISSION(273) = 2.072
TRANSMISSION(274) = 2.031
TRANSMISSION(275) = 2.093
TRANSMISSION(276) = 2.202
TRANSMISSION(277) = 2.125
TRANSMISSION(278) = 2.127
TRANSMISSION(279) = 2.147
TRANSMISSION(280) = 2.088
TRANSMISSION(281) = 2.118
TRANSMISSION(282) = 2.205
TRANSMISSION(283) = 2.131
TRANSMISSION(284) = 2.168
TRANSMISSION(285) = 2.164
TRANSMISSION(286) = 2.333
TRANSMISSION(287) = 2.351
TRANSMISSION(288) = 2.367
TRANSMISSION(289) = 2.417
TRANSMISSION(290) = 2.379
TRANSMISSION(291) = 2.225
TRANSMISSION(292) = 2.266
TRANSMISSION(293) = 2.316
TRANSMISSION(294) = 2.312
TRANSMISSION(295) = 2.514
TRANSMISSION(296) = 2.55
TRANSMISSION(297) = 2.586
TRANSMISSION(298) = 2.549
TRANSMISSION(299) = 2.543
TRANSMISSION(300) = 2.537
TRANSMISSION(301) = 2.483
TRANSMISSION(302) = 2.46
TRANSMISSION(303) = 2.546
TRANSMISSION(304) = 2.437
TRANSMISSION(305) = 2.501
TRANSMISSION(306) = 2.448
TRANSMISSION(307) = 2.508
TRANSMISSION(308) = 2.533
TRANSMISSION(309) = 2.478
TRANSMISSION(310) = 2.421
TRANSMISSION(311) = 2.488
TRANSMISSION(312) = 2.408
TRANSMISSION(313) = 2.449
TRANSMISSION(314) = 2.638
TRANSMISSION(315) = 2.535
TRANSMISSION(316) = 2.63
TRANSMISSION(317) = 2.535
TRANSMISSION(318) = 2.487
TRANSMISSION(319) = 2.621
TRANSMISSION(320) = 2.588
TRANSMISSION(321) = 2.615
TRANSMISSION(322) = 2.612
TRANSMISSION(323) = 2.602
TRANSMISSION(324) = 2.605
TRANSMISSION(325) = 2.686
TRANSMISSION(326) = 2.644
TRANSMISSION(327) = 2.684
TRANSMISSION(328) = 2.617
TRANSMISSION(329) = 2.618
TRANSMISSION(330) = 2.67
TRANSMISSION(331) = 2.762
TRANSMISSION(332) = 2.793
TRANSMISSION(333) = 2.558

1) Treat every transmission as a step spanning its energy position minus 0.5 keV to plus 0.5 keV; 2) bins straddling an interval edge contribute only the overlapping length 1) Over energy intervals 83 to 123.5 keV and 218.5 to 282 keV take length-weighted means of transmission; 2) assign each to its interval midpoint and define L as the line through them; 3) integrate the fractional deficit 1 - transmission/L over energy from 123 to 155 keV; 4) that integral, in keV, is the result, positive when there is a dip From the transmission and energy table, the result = 4.2 keV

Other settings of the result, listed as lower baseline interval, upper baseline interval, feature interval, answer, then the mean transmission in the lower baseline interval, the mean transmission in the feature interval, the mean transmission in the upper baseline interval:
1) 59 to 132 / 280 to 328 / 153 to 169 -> 4.87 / 3.44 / 2.18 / 2.46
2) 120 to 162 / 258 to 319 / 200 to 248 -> 7.46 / 2.66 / 2.08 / 2.31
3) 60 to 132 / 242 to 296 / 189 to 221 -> 5.93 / 3.44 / 2.12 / 2.12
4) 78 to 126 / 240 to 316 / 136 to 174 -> 9.84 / 3.39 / 2.25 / 2.22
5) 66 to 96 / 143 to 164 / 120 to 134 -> -4.27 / 3.31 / 3.36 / 2.15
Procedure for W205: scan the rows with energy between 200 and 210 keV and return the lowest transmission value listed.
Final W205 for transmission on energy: 2.062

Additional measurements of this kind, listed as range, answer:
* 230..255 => 1.855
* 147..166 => 1.963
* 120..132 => 3.08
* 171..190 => 1.938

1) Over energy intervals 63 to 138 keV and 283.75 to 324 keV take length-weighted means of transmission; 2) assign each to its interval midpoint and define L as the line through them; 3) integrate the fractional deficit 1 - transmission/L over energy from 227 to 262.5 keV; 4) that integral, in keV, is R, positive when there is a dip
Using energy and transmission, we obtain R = 9.4 keV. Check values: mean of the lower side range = 3.39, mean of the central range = 2.01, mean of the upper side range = 2.47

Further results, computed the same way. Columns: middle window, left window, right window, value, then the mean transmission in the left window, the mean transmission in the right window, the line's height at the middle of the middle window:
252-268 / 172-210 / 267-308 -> 1.2 keV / 2.09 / 2.3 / 2.24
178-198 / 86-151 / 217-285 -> 3.9 keV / 3.14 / 2.07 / 2.58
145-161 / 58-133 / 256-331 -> 5.2 keV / 3.44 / 2.35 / 3.13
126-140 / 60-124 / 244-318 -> 0.7 keV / 3.46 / 2.24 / 3.19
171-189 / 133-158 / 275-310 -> 2.0 keV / 2.35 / 2.35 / 2.35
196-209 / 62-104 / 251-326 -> 3.0 keV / 3.36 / 2.31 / 2.75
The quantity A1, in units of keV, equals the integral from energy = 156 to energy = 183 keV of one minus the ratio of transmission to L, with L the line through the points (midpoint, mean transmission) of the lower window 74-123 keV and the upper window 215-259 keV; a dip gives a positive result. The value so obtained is 5.5 keV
